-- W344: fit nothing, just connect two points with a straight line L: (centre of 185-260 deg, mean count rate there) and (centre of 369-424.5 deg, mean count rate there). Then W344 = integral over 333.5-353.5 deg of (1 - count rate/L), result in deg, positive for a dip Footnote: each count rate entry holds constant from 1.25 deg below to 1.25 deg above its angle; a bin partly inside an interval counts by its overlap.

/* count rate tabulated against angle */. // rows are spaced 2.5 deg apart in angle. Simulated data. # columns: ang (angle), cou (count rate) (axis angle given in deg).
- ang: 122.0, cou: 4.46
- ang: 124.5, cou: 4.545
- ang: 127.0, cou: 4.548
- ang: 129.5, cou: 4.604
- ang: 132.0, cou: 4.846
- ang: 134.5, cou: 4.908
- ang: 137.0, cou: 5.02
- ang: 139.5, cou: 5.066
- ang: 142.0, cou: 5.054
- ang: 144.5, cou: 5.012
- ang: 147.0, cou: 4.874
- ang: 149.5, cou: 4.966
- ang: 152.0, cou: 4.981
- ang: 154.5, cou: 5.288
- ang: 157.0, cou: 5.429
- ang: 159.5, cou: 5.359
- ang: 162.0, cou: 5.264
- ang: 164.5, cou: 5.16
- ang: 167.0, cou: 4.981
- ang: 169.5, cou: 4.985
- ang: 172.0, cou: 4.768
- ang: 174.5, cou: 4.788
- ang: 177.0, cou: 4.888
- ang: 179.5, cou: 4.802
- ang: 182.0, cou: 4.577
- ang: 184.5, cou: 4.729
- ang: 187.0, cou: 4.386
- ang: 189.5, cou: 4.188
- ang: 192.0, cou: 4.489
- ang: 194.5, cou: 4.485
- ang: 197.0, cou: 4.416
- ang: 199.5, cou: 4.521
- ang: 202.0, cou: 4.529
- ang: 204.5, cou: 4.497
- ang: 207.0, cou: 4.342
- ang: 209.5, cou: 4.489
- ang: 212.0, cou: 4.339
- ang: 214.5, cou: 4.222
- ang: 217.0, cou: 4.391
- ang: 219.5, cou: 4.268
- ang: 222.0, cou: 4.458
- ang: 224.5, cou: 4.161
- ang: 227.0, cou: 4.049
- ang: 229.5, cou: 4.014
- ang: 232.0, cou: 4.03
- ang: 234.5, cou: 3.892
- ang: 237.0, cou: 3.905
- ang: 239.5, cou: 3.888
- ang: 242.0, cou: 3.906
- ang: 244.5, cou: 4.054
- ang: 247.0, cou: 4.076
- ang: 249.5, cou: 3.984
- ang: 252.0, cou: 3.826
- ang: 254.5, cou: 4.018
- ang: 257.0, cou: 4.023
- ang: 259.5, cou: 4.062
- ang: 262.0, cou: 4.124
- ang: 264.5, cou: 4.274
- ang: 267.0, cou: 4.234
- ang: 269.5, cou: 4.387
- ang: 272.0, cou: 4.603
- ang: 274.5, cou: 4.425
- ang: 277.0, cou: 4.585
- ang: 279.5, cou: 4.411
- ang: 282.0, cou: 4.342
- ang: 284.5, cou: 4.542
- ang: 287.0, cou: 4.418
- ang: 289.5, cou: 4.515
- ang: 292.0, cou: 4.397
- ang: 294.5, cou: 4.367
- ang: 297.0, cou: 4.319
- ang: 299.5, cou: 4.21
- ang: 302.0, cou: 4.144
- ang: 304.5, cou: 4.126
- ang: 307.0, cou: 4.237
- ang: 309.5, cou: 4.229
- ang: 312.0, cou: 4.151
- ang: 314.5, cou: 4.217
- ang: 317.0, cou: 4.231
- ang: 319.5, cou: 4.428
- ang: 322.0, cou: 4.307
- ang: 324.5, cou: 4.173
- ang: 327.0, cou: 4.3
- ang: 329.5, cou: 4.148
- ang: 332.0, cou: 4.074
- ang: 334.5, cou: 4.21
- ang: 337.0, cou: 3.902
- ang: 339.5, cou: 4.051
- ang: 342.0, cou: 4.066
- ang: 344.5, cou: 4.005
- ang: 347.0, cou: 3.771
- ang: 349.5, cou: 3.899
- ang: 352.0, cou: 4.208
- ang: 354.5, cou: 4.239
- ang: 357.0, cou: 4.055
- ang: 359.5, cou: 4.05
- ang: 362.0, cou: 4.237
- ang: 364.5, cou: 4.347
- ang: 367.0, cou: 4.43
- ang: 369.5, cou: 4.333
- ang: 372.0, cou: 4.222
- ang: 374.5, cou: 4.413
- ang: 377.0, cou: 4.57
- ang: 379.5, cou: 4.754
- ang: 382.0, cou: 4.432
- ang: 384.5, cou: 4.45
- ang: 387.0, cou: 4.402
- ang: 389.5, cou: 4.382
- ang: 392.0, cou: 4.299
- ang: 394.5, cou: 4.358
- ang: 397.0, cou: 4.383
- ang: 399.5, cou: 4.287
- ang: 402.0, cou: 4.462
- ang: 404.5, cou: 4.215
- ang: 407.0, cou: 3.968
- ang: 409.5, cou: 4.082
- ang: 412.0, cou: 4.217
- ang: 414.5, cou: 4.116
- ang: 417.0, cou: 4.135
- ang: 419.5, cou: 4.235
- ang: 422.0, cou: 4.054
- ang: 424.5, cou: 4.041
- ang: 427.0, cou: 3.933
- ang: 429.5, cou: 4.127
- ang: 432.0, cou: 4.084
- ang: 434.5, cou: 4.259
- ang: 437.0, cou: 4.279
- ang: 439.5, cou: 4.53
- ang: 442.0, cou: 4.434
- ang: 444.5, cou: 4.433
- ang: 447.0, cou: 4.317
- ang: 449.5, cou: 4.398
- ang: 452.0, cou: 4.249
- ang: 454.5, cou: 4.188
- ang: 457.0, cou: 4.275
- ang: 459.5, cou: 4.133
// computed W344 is 1.2 deg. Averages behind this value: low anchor 4.2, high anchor 4.3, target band 4.01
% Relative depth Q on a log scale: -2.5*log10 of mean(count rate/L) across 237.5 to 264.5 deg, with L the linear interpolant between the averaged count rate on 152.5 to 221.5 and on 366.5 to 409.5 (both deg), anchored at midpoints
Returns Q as 0.147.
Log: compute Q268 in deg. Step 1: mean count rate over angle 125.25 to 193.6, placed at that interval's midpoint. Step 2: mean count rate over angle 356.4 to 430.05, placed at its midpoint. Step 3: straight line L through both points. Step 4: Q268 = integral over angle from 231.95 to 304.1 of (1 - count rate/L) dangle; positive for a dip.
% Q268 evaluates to 6.1 deg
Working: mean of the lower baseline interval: 4.88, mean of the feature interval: 4.21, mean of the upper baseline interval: 4.27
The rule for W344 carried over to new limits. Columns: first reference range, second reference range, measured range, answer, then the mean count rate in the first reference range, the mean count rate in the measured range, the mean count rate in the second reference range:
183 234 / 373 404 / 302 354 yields 3.1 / 4.34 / 4.14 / 4.43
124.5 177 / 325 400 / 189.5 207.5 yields 1.3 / 4.98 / 4.45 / 4.24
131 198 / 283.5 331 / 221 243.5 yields 2.8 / 4.88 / 4.03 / 4.28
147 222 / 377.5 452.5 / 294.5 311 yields 1.0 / 4.71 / 4.22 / 4.28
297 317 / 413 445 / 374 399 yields -1.4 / 4.2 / 4.44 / 4.2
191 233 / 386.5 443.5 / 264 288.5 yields -0.7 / 4.34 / 4.43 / 4.23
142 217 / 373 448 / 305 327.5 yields 1.2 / 4.75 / 4.25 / 4.29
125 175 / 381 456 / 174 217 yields 3.2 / 4.99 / 4.5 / 4.26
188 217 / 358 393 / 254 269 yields 0.9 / 4.41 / 4.14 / 4.38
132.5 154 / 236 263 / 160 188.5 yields -0.9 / 4.99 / 4.86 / 3.99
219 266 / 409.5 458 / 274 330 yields -2.9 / 4.05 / 4.31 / 4.22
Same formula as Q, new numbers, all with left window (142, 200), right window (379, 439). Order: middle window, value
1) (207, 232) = 0.113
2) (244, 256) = 0.166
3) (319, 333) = 0.056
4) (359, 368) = 0.020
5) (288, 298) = 0.033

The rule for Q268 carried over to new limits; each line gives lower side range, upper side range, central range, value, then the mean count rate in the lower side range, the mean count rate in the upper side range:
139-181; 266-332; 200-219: 1.5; 5.04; 4.32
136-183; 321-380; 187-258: 8.2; 5.02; 4.19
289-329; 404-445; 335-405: -0.6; 4.27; 4.18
